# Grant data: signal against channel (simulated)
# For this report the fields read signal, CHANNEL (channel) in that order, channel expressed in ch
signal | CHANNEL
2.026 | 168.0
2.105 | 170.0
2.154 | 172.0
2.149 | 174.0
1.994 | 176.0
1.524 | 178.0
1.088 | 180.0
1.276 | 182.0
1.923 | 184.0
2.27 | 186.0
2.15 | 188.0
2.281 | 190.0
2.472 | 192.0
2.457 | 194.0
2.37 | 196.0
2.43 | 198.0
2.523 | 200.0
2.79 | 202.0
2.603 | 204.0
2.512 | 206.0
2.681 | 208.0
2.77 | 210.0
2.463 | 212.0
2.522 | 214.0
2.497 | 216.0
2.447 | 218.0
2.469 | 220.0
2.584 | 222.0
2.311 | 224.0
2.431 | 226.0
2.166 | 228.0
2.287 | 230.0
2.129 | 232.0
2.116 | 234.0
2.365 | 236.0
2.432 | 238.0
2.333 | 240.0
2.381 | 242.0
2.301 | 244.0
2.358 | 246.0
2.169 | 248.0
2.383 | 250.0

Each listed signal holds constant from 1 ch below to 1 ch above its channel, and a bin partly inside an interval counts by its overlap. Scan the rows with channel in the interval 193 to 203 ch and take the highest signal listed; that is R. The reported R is 2.79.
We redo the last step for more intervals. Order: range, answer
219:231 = 2.584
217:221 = 2.469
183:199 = 2.472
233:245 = 2.432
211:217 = 2.522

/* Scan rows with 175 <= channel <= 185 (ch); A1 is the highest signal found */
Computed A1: 1.994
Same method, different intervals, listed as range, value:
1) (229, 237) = 2.365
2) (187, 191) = 2.281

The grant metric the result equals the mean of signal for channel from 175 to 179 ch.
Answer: 1.76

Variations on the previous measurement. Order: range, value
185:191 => 2.23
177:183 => 1.3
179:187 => 1.64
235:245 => 2.36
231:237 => 2.2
